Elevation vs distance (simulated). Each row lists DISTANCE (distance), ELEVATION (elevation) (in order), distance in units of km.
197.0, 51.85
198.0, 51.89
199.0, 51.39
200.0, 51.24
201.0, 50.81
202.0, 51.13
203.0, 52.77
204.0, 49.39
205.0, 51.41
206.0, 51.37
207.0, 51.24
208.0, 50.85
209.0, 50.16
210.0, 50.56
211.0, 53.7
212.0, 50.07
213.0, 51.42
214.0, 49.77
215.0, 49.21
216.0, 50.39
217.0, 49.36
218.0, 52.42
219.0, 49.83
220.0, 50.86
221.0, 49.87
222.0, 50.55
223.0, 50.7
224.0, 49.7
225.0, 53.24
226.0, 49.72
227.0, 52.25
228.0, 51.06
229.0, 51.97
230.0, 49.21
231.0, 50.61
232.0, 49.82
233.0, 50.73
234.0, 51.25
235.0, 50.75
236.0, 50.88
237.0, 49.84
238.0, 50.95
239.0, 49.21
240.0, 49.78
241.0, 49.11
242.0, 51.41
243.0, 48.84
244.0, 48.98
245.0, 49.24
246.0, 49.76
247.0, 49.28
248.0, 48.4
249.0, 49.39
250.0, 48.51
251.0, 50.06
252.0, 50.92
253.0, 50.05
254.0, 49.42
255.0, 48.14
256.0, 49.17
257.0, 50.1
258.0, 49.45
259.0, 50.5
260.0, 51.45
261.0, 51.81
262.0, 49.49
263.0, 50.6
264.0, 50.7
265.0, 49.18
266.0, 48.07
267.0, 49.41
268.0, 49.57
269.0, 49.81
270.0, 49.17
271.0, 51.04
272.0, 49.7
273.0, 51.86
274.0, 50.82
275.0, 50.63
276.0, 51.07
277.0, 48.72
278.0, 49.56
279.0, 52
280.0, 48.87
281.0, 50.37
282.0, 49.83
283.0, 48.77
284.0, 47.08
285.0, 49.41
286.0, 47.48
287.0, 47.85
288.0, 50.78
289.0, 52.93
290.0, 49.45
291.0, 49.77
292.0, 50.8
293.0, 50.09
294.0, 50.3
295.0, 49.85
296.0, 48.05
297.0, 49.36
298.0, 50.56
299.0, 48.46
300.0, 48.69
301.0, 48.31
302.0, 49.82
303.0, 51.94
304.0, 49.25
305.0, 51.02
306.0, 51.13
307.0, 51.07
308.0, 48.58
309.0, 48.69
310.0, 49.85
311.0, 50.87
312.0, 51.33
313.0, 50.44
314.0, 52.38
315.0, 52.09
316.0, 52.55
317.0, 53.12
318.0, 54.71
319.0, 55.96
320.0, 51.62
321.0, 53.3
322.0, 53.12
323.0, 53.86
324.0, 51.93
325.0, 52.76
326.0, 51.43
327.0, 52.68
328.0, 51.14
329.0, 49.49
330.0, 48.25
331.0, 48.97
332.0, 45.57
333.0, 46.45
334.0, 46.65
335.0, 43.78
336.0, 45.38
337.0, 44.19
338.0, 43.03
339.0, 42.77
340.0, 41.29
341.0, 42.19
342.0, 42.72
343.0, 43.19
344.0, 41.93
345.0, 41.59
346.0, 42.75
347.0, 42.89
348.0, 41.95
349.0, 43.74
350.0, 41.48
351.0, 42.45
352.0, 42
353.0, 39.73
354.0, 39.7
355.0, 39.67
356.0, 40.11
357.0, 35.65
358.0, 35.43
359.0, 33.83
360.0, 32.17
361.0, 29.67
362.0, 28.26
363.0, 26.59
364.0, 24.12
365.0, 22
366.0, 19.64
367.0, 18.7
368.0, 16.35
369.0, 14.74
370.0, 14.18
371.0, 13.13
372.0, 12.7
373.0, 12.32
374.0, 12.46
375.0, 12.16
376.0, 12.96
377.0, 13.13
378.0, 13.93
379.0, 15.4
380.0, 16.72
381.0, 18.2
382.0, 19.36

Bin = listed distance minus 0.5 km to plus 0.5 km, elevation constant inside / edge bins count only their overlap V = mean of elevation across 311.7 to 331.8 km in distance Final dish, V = 52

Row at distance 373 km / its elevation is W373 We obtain 12.32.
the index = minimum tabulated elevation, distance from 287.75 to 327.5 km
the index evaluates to 48.05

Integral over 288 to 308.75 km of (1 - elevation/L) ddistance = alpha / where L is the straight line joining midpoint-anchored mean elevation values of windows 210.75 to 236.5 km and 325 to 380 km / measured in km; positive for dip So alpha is -4.5 km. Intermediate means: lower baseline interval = 50.7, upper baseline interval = 34.1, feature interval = 50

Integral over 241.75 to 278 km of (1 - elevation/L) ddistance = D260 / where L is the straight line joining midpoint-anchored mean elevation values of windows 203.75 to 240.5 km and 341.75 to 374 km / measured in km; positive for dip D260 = -3.7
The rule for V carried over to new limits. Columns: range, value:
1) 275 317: 50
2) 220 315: 50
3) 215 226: 50.6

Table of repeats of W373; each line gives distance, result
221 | 49.87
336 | 45.38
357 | 35.65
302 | 49.82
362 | 28.26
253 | 50.05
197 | 51.85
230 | 49.21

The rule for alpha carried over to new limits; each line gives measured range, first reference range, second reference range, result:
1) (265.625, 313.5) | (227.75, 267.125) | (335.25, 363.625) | -4.5 km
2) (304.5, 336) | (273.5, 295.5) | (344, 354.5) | -3.7 km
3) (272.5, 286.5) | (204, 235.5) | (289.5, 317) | 0.2 km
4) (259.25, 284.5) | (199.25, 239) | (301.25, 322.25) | 0.6 km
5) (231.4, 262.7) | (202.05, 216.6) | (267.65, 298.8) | 0.3 km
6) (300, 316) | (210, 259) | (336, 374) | -4.3 km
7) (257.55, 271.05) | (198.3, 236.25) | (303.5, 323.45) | 0.3 km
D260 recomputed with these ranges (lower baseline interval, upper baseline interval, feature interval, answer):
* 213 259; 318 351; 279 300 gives -0.52 km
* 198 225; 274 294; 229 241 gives 0.05 km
